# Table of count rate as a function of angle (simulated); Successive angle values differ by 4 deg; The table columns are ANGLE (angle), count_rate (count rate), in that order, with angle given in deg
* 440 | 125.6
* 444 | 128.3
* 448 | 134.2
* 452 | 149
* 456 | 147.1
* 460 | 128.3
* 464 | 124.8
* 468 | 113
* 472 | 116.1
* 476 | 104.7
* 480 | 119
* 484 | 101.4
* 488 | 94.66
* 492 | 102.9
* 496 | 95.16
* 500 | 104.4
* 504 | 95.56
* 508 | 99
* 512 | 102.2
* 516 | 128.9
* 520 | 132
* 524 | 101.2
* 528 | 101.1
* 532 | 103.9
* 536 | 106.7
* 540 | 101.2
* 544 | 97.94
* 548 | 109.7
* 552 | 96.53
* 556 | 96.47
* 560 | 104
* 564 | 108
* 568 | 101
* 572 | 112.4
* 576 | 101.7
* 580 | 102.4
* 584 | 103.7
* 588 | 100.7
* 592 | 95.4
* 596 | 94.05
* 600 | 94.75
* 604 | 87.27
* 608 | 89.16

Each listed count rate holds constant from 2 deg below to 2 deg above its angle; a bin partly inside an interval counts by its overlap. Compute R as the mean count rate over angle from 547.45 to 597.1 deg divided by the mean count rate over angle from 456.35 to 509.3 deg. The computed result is 0.94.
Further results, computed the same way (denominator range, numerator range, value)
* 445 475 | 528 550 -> 0.80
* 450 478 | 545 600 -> 0.81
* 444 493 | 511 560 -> 0.89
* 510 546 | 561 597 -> 0.95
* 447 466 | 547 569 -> 0.75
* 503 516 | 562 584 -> 1.01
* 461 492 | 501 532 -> 0.98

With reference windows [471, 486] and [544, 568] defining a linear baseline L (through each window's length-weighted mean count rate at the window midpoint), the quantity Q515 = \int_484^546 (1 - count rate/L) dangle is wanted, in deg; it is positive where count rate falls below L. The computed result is 1.1 deg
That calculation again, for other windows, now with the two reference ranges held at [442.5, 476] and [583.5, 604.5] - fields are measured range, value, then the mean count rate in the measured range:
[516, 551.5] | 1.0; 108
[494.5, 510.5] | 2.6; 98.8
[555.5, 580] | -0.5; 104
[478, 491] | 1.9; 105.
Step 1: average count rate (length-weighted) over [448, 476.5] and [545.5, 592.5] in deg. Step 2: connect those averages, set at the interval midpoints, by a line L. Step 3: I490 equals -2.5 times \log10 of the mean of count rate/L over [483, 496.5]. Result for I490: 0.22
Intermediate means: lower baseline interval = 128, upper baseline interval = 103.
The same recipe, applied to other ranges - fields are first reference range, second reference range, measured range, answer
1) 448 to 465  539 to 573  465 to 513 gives 0.21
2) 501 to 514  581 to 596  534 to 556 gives -0.03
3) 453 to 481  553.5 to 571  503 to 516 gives 0.10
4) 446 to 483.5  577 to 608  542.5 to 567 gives 0.03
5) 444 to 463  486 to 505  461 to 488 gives 0.06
